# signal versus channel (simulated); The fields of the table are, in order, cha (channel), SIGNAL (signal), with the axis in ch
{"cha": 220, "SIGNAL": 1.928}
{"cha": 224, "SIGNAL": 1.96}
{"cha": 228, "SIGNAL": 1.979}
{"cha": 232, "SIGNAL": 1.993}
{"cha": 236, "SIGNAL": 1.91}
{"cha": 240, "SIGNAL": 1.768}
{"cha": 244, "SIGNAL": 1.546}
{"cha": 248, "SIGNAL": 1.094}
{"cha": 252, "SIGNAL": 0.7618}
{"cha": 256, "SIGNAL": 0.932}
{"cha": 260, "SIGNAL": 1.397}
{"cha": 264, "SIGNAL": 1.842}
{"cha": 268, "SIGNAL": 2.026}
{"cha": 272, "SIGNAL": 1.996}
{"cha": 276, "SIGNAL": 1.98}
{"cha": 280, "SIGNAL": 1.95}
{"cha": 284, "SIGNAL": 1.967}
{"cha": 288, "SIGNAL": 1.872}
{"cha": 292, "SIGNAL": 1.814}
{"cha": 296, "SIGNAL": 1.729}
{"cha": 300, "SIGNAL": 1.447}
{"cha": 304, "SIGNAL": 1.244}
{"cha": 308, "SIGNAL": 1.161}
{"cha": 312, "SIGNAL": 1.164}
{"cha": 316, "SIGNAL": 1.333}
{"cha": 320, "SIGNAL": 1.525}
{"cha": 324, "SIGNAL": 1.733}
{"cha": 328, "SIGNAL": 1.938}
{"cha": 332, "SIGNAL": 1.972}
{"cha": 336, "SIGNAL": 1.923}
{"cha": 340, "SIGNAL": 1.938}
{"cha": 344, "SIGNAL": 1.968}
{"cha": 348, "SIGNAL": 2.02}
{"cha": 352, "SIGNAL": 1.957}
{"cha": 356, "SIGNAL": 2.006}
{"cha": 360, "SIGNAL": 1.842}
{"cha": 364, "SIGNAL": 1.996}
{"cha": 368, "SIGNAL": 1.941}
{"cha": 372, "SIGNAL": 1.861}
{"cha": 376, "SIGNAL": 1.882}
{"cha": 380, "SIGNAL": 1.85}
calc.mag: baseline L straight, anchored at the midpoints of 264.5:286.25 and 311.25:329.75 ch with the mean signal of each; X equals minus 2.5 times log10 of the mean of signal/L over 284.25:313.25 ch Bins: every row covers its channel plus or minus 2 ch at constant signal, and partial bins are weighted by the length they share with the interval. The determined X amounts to 0.16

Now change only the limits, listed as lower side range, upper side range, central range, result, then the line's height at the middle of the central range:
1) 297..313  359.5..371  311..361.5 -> -0.11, 1.62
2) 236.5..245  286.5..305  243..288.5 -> 0.04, 1.68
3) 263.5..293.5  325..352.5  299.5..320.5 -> 0.45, 1.94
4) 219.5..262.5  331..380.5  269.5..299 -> -0.11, 1.7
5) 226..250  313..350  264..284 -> -0.13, 1.75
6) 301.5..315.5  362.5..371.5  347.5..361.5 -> -0.10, 1.79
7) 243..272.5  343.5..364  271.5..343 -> -0.01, 1.7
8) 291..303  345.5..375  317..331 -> 0.02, 1.76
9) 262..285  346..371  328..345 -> 0.01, 1.96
